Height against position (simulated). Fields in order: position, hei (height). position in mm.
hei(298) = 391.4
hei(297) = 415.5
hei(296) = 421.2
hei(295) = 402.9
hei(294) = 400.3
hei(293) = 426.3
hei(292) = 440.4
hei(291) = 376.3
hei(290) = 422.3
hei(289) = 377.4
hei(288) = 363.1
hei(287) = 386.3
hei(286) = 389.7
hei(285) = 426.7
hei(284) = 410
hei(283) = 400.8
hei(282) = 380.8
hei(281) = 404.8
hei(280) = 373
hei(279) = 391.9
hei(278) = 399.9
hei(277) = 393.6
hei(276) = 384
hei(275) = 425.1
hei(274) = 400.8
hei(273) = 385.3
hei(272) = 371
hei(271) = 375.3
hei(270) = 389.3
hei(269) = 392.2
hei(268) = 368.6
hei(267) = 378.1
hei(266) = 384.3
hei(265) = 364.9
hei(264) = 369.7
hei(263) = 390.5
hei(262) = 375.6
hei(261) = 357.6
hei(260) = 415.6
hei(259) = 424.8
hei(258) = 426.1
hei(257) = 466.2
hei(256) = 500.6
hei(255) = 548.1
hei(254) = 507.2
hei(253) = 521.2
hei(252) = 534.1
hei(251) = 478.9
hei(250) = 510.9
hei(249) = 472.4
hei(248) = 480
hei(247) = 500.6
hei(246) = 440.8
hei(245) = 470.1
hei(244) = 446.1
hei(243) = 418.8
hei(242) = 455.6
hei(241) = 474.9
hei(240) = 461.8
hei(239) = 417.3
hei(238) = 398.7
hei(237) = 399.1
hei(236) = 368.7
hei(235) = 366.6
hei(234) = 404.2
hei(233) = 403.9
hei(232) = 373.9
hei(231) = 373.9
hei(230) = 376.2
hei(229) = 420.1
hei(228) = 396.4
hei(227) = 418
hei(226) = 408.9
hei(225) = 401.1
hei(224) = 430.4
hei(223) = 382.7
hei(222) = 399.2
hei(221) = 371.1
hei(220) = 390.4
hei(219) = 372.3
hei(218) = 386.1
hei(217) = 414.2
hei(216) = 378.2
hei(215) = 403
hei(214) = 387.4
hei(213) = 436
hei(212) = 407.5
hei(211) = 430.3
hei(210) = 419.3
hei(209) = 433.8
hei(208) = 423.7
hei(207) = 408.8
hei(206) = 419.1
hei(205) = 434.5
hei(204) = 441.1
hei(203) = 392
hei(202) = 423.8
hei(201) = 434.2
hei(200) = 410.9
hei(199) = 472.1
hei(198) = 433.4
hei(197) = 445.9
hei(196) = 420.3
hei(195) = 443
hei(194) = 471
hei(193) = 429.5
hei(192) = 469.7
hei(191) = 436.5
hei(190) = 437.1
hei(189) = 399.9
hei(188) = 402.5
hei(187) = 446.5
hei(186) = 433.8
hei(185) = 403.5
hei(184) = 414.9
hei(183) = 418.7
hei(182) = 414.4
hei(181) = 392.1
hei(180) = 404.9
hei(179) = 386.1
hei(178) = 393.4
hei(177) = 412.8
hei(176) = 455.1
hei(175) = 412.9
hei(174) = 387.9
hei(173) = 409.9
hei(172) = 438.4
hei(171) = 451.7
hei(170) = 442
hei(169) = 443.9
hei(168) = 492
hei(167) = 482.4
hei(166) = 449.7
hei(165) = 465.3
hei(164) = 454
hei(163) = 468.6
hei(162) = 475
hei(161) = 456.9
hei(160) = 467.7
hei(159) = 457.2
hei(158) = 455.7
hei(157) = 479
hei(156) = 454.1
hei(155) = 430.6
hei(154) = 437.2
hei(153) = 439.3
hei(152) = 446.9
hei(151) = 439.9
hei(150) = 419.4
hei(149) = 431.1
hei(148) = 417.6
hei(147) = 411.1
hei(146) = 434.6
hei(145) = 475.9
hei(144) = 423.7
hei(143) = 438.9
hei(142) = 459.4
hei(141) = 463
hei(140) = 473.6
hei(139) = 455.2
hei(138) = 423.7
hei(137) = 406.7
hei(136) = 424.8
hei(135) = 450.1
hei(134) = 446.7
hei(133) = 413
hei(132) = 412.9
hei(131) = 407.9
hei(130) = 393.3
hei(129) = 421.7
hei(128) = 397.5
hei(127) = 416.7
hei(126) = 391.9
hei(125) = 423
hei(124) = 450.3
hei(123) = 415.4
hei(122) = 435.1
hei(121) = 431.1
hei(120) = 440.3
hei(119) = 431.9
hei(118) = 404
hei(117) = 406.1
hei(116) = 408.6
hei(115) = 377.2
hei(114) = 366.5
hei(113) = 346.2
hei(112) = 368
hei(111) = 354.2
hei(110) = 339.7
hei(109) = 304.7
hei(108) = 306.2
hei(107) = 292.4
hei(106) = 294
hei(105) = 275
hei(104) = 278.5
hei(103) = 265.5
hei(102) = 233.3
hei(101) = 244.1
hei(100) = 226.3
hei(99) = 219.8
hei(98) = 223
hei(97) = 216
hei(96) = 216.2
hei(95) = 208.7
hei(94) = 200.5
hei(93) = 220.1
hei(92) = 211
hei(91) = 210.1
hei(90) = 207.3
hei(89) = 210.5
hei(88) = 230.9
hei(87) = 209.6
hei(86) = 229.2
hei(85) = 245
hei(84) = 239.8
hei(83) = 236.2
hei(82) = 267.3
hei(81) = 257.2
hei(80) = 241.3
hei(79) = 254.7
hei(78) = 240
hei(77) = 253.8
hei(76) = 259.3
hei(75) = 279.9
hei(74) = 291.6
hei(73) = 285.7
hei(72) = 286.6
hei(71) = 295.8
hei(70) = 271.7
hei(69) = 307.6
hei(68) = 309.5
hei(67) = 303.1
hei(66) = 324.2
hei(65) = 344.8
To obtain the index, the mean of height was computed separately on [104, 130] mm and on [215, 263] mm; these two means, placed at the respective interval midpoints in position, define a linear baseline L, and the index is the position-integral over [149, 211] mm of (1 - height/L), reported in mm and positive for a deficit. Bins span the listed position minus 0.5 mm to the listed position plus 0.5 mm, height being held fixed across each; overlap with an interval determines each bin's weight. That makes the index -4.8 mm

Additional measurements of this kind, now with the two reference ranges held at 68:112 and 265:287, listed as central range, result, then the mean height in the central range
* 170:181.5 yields -3.5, 414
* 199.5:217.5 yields -3.9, 417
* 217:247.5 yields -4.4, 411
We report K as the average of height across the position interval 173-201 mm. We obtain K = 424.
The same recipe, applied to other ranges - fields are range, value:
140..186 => 438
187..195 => 436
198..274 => 420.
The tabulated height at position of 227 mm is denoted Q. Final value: 418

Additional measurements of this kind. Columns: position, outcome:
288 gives 363.1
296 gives 421.2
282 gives 380.8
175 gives 412.9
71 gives 295.8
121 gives 431.1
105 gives 275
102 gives 233.3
